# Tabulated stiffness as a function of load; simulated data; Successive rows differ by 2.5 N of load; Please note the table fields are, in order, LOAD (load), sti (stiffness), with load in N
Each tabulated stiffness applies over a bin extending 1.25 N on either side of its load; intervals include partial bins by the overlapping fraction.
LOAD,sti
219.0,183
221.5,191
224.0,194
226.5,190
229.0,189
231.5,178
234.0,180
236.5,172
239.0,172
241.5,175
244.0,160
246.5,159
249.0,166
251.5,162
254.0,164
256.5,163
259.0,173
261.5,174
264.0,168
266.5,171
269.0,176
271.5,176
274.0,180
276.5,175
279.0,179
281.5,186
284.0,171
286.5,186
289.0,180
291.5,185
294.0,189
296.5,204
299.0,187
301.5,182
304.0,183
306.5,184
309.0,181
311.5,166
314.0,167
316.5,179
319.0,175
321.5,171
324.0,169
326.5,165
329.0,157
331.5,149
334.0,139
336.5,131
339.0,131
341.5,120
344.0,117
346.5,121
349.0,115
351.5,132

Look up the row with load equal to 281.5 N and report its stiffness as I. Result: 186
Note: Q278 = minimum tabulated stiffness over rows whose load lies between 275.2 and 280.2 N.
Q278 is 175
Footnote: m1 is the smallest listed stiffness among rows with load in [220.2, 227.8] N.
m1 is 190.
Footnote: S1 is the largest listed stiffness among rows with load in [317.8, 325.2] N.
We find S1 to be 175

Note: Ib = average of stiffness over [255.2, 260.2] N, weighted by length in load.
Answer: 168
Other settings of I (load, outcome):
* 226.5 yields 190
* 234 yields 180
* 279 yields 179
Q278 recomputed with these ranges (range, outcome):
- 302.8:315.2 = 166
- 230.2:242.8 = 172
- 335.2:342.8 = 120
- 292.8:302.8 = 182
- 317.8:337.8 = 131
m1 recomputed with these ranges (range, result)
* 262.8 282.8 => 168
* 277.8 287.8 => 171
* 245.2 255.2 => 159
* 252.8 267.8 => 163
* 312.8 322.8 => 167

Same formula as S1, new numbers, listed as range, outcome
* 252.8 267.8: 174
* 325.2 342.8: 165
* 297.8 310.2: 187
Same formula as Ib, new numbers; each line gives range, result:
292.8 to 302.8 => 190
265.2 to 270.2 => 173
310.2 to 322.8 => 172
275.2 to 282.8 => 180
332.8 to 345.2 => 128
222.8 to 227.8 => 192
